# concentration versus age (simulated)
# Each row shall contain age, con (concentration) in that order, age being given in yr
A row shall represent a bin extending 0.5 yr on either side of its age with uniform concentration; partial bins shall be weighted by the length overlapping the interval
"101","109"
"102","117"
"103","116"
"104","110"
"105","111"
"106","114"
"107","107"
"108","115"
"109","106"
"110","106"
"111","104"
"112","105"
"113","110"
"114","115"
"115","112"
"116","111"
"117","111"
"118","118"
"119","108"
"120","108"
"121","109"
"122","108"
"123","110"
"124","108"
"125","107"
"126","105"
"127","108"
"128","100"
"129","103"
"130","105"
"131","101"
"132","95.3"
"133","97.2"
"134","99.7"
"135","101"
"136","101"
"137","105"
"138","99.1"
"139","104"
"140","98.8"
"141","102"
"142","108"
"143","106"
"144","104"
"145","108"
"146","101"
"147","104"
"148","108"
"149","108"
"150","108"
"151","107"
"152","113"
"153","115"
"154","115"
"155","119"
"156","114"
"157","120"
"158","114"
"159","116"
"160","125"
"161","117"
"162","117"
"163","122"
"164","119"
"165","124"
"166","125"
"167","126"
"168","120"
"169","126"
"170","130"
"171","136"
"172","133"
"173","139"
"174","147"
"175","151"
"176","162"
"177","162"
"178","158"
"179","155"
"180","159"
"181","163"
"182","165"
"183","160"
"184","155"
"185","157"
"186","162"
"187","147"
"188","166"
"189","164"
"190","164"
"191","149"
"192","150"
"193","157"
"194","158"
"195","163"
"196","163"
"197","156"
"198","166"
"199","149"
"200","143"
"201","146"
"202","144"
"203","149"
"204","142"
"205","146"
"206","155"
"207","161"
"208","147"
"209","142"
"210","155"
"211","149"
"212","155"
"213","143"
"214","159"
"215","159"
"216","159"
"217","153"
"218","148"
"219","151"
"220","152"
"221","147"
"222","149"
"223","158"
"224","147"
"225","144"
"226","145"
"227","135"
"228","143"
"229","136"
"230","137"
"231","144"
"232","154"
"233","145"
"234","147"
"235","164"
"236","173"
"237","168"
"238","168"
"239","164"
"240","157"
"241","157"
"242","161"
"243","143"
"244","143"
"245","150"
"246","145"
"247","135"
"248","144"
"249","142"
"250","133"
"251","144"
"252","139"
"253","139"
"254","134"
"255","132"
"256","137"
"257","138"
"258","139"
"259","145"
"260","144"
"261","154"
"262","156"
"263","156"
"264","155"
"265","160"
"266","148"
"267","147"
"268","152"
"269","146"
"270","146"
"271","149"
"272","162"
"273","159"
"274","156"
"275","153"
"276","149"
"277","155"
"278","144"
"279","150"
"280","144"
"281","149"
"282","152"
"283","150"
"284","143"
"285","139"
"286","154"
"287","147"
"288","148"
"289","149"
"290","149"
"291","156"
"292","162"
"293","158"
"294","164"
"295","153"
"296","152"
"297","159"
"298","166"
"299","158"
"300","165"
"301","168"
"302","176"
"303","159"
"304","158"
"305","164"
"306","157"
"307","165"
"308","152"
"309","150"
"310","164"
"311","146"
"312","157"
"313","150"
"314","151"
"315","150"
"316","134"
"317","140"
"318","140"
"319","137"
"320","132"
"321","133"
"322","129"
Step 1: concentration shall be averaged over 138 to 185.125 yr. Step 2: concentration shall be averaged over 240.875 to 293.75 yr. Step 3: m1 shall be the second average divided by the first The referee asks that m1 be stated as 1.2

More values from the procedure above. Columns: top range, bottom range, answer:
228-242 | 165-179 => 1.11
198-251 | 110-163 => 1.39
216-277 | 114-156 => 1.40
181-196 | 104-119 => 1.44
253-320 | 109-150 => 1.43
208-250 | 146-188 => 1.14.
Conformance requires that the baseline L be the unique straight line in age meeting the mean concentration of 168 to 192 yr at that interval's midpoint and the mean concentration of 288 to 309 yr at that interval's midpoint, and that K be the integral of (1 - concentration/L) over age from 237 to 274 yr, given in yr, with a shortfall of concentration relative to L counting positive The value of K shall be 1.9 yr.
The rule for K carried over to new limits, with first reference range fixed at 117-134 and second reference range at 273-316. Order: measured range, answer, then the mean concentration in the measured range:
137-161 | 0.6 yr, 109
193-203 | -2.2 yr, 154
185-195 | -2.7 yr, 158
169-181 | -2.8 yr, 148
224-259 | -1.9 yr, 146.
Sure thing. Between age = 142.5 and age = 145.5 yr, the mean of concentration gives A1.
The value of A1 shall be 106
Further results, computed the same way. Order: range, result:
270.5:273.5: 157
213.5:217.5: 158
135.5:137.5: 103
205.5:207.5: 158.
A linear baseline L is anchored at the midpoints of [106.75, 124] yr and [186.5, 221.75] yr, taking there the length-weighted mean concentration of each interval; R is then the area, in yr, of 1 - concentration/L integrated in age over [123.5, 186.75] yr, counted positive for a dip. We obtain 4.1 yr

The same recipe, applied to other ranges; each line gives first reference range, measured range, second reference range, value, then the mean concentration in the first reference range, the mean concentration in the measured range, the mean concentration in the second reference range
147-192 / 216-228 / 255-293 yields -0.5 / 135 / 148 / 150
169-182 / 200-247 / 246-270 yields -1.3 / 149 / 151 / 144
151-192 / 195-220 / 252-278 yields -1.8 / 138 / 152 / 148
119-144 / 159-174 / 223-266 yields -1.1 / 104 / 126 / 148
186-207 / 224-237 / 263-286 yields 0.4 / 154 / 148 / 151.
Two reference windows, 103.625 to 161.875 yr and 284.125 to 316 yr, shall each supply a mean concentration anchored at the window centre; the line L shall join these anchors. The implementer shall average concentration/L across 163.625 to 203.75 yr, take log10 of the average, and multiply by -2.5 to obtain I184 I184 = -0.21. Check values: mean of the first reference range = 108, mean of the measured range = 149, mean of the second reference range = 156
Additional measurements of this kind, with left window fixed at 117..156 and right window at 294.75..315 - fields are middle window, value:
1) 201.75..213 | -0.167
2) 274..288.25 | 0.017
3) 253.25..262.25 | 0.016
